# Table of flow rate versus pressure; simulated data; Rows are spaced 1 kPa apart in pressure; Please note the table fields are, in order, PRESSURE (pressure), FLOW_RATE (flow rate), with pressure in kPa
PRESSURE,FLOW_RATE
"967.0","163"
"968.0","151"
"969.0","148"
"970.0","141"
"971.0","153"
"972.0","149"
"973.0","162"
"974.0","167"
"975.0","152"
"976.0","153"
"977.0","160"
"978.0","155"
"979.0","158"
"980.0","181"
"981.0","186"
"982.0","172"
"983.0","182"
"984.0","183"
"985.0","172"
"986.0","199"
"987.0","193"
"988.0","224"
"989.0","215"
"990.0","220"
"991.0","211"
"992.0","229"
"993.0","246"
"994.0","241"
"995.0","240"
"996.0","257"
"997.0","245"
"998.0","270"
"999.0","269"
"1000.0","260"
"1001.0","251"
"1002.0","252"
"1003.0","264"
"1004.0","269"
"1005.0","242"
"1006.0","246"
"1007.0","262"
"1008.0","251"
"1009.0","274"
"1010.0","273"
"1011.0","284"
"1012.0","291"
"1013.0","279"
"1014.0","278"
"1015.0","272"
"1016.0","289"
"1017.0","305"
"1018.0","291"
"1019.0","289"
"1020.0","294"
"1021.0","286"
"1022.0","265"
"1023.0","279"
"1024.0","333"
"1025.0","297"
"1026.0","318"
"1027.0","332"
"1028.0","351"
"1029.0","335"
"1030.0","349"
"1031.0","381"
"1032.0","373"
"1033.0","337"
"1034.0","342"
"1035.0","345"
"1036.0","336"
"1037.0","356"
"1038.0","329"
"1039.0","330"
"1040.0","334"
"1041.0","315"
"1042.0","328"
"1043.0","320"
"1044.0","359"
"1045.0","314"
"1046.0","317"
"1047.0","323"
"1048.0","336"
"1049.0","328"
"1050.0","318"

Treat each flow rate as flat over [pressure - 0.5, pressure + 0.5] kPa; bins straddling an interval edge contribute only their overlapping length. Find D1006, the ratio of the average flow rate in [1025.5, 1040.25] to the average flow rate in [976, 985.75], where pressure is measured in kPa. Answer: 2.0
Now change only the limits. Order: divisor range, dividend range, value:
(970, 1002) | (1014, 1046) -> 1.59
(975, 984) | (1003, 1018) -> 1.62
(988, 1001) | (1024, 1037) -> 1.41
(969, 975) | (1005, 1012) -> 1.73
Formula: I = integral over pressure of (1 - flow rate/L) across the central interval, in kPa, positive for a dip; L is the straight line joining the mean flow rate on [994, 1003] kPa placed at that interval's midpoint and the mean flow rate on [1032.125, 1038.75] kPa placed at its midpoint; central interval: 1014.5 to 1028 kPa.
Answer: 0.5 kPa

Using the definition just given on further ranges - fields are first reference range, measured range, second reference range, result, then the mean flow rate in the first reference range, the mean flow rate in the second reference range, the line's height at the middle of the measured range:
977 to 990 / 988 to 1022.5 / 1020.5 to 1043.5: -1.8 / 185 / 329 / 250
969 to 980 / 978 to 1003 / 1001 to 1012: -1.0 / 156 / 263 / 209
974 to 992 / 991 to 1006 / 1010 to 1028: -1.3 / 184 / 294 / 231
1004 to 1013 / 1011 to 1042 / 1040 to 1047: -2.0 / 266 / 326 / 297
